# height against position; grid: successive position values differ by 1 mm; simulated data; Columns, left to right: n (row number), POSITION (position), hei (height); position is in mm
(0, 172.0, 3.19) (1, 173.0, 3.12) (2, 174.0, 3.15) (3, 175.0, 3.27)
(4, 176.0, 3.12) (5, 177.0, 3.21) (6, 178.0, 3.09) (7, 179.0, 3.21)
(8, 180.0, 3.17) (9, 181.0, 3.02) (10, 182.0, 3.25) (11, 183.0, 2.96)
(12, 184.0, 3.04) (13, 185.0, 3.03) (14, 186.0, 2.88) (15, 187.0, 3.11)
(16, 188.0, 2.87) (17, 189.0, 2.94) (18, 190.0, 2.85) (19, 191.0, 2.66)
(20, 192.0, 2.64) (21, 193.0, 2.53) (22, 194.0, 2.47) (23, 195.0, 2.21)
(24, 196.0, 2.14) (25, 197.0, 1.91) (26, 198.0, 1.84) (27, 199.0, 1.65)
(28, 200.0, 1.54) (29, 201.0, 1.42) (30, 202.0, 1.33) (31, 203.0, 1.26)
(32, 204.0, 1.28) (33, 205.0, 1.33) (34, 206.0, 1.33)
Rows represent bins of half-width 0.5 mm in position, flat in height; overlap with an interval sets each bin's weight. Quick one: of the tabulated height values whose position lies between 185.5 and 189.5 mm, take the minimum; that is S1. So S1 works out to 2.87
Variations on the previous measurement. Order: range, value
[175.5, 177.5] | 3.12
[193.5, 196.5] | 2.14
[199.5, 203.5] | 1.26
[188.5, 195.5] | 2.21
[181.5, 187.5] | 2.88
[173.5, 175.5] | 3.15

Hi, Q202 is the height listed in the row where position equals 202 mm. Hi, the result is 1.33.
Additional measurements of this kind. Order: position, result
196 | 2.14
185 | 3.03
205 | 1.33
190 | 2.85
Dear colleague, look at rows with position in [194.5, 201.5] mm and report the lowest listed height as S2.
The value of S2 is 1.42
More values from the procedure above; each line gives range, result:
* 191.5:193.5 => 2.53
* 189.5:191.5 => 2.66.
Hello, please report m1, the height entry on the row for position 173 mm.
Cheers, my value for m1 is 3.12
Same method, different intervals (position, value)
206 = 1.33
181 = 3.02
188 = 2.87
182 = 3.25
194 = 2.47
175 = 3.27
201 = 1.42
